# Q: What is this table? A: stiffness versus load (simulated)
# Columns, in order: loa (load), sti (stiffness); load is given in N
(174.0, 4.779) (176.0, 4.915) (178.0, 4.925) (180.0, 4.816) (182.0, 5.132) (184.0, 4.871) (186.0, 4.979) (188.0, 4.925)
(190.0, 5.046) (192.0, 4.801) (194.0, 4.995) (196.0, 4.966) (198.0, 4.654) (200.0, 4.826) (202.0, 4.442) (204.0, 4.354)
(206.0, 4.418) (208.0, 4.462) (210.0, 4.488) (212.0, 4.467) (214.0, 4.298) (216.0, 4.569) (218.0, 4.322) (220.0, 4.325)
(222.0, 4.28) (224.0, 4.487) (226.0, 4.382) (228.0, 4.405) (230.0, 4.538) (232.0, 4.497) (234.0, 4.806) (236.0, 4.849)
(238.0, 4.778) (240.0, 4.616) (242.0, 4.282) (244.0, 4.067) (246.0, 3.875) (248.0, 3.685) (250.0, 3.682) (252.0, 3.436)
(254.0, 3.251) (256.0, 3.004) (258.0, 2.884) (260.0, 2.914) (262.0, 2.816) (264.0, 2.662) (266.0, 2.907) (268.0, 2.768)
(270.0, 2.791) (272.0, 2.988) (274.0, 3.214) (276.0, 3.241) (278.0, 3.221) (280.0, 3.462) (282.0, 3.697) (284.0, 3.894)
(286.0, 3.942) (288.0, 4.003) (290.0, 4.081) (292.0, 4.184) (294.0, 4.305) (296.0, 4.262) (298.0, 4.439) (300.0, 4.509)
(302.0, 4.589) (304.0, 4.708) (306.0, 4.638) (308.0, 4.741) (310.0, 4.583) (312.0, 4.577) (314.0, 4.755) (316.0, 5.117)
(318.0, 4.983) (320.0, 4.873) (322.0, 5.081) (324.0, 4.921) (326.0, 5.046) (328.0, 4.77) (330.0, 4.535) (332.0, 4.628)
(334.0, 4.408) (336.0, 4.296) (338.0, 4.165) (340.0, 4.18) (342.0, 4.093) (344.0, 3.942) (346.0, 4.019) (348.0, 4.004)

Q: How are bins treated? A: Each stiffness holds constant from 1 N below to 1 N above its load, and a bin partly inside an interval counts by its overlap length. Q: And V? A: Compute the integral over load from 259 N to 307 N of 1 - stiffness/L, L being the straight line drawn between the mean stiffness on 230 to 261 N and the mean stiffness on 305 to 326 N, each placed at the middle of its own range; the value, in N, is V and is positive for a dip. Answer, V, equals 8.3 N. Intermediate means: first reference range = 3.93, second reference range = 4.84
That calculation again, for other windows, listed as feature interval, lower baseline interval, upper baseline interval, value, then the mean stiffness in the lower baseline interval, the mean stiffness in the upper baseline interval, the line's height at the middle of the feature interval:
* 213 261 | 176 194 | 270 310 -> 4.1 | 4.94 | 3.99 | 4.47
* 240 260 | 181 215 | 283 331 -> 4.5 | 4.71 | 4.56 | 4.64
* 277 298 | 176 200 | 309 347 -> 3.3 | 4.92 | 4.58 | 4.68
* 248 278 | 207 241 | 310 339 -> 9.9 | 4.5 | 4.72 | 4.59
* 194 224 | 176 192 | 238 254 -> 0.3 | 4.94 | 3.96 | 4.55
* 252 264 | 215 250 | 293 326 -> 4.0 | 4.38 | 4.7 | 4.49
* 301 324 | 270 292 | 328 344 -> -4.5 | 3.57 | 4.33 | 4.01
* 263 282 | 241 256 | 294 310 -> 4.8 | 3.7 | 4.54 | 4.08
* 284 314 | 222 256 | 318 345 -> 0.2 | 4.19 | 4.55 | 4.42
